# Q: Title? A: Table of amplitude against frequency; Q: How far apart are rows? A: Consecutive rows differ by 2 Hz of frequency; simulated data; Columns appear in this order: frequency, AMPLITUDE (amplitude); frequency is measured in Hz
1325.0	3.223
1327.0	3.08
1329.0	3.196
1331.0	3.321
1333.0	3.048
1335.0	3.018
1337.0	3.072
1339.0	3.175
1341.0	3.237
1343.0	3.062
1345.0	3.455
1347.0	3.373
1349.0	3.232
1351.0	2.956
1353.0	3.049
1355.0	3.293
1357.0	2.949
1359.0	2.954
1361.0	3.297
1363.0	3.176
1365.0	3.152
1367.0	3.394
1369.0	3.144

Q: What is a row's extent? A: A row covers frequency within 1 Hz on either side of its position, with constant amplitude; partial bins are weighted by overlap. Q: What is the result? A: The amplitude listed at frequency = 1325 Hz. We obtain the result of 3.223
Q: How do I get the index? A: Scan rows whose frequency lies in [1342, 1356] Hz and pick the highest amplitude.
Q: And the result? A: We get 3.455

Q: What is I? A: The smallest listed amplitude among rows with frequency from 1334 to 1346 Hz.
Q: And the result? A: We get 3.018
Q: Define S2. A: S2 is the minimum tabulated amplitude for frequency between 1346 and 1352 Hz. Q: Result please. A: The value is 2.956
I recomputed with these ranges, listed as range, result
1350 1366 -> 2.949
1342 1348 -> 3.062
